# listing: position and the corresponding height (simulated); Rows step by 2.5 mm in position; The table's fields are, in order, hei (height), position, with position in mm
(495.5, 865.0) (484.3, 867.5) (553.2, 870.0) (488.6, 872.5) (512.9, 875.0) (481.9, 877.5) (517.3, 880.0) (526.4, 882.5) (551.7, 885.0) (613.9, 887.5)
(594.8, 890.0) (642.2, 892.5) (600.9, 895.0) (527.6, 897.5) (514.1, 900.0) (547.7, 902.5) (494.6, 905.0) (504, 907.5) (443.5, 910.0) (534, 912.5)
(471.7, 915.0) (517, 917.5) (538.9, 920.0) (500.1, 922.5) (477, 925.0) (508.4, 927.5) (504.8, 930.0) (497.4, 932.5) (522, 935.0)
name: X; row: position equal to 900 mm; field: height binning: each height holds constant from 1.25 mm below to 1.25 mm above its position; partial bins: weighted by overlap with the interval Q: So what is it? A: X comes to 514.1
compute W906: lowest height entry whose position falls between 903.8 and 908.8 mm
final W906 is 494.6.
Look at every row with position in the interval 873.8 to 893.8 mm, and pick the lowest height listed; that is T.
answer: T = 481.9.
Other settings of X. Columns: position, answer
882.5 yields 526.4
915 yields 471.7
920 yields 538.9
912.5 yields 534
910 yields 443.5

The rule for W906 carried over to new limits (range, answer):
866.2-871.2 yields 484.3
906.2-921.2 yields 443.5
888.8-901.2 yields 514.1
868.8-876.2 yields 488.6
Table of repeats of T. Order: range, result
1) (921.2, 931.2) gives 477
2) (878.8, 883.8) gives 517.3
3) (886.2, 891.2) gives 594.8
